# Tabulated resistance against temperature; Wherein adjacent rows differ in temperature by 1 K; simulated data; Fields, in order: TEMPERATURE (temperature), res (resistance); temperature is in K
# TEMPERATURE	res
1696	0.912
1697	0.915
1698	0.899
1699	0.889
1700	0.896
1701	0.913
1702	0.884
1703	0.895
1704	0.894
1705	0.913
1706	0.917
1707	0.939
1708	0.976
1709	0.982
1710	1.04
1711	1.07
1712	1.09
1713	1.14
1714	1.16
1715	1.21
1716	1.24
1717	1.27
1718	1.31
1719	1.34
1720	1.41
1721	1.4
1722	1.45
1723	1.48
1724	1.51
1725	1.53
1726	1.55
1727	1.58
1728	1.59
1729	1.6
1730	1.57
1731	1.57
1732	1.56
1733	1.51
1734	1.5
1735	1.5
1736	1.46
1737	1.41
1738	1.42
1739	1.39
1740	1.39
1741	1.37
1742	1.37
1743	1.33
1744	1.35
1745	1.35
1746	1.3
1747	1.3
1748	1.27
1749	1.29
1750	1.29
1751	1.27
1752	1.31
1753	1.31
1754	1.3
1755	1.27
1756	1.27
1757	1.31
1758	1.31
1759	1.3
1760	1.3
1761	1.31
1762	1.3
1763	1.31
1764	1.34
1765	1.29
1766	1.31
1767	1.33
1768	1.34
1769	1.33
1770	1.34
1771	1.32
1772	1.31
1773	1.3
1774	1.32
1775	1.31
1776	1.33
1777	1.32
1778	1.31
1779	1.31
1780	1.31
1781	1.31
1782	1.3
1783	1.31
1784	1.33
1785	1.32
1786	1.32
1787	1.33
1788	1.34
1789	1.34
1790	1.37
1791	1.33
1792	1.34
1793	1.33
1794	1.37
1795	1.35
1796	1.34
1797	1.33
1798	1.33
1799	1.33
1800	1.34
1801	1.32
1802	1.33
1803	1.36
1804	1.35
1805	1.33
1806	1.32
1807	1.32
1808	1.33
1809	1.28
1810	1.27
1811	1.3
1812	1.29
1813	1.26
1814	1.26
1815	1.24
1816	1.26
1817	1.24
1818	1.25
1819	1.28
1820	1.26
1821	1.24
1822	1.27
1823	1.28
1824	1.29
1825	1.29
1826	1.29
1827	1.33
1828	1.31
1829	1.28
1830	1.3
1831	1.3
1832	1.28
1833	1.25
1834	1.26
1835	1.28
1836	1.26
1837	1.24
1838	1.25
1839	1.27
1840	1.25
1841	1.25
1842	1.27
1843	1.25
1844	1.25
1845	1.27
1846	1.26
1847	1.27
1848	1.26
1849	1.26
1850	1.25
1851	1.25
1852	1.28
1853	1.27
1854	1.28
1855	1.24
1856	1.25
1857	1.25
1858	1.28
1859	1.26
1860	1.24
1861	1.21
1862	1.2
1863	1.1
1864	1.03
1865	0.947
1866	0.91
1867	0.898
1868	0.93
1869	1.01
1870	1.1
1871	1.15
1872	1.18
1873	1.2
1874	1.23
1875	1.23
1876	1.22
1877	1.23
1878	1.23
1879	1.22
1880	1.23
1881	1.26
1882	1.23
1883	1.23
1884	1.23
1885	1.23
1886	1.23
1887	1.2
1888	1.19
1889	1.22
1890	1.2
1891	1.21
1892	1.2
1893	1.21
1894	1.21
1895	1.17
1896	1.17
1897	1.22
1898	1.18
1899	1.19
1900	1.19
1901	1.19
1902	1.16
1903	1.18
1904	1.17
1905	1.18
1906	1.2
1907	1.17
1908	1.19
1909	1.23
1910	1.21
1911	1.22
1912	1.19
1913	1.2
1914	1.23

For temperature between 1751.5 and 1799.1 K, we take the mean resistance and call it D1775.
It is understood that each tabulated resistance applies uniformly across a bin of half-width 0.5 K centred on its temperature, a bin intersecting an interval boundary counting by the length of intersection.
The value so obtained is 1.32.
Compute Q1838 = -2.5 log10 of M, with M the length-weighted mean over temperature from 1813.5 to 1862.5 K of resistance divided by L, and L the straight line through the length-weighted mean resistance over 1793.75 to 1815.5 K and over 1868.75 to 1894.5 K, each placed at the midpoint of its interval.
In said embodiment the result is 0.00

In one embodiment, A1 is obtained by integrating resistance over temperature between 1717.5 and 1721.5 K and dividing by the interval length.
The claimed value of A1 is 1.36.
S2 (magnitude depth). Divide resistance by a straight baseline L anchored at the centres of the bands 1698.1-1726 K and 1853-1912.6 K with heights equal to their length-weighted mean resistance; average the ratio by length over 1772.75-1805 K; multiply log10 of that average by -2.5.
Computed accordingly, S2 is -0.15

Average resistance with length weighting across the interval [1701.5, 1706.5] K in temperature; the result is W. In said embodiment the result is 0.901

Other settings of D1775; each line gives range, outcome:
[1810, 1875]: 1.23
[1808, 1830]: 1.28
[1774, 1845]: 1.3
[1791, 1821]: 1.31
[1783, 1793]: 1.33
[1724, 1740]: 1.51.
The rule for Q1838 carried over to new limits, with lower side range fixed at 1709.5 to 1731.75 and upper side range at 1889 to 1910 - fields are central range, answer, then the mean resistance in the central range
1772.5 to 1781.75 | 0.00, 1.31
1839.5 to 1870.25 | 0.05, 1.19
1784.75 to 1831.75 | -0.02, 1.31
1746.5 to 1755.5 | 0.04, 1.29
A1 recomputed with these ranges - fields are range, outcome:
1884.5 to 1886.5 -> 1.23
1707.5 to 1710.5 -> 0.999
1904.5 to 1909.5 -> 1.19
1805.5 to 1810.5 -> 1.3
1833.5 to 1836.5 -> 1.27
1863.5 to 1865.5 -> 0.988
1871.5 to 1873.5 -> 1.19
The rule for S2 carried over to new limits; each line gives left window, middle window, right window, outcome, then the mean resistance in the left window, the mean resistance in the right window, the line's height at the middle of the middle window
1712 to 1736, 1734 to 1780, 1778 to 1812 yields 0.04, 1.43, 1.33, 1.38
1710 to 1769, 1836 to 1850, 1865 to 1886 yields -0.05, 1.36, 1.15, 1.2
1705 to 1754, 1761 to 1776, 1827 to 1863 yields -0.01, 1.33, 1.26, 1.31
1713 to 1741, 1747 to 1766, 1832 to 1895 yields 0.07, 1.43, 1.21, 1.39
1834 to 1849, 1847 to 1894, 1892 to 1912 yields 0.03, 1.26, 1.19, 1.23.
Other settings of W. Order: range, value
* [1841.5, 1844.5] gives 1.26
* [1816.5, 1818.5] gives 1.25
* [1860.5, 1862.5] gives 1.21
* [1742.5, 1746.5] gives 1.33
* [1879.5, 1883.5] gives 1.24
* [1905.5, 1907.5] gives 1.19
